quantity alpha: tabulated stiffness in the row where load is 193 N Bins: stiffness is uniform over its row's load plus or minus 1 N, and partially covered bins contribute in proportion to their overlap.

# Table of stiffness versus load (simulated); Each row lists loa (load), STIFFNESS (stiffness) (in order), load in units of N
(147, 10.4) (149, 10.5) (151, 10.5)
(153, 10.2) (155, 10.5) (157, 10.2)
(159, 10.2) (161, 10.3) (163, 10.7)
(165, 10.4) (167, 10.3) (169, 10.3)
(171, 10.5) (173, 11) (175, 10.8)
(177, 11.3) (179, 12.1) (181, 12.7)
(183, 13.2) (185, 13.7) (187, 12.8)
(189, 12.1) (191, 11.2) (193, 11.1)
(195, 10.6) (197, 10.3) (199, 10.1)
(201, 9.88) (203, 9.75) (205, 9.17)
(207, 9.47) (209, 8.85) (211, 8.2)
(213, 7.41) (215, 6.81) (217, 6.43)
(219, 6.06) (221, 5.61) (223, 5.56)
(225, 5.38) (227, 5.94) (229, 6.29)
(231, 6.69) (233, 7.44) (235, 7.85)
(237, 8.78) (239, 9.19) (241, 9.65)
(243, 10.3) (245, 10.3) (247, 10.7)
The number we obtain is 11.1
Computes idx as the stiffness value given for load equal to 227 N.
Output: 5.94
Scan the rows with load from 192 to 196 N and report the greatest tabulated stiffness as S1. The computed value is 11.1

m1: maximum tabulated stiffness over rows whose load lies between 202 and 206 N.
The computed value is 9.75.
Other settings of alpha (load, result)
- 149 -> 10.5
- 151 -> 10.5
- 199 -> 10.1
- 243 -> 10.3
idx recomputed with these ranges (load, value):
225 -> 5.38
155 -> 10.5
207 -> 9.47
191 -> 11.2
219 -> 6.06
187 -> 12.8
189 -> 12.1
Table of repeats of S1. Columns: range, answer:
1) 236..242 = 9.65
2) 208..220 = 8.85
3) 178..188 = 13.7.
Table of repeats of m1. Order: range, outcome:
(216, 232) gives 6.69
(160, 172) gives 10.7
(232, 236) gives 7.85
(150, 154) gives 10.5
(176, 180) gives 12.1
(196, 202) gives 10.3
